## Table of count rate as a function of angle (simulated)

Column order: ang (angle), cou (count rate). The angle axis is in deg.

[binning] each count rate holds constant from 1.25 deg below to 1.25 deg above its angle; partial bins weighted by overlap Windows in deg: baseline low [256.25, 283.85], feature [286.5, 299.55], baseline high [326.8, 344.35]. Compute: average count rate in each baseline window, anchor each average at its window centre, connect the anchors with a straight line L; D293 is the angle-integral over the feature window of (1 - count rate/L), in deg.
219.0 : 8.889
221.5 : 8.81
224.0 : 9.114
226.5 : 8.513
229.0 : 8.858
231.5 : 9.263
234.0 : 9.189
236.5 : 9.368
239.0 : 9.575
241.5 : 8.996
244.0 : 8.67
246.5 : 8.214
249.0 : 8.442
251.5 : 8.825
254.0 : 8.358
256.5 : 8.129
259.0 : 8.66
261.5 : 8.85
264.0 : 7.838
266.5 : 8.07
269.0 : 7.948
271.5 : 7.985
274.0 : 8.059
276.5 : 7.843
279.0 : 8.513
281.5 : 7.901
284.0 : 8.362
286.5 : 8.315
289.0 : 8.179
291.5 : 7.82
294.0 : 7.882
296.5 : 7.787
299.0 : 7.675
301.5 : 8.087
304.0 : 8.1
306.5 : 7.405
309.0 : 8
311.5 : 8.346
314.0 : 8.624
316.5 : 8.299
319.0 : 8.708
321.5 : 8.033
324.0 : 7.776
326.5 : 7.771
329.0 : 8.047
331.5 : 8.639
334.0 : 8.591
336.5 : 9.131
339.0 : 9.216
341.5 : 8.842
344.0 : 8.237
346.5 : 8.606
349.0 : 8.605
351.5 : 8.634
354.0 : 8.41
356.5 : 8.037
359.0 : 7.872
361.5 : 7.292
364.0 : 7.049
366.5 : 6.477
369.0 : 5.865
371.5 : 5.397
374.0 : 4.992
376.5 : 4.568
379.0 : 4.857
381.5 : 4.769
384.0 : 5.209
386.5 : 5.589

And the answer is 0.7 deg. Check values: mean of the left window 8.17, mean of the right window 8.65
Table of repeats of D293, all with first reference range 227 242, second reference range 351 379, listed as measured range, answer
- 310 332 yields -2.15 deg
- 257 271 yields 0.59 deg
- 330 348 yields -4.00 deg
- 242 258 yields 0.75 deg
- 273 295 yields 0.32 deg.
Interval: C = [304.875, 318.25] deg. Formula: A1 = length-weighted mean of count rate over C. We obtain 8.16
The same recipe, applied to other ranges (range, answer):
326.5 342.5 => 8.67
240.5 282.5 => 8.31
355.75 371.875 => 6.9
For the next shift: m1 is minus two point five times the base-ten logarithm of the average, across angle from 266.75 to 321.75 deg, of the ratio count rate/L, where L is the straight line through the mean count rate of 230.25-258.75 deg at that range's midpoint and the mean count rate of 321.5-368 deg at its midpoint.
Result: 0.05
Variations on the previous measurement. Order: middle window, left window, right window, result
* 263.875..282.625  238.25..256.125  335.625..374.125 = 0.05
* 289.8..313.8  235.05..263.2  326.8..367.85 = 0.07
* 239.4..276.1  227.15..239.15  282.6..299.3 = 0.04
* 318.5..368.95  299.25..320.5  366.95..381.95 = -0.23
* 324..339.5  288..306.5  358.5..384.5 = -0.22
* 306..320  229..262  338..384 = -0.07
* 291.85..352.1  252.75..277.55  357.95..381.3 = -0.19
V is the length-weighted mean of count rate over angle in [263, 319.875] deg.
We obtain 8.07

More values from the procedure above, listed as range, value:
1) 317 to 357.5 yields 8.45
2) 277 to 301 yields 8.04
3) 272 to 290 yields 8.16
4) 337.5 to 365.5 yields 8.25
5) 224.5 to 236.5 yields 9.01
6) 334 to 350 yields 8.76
